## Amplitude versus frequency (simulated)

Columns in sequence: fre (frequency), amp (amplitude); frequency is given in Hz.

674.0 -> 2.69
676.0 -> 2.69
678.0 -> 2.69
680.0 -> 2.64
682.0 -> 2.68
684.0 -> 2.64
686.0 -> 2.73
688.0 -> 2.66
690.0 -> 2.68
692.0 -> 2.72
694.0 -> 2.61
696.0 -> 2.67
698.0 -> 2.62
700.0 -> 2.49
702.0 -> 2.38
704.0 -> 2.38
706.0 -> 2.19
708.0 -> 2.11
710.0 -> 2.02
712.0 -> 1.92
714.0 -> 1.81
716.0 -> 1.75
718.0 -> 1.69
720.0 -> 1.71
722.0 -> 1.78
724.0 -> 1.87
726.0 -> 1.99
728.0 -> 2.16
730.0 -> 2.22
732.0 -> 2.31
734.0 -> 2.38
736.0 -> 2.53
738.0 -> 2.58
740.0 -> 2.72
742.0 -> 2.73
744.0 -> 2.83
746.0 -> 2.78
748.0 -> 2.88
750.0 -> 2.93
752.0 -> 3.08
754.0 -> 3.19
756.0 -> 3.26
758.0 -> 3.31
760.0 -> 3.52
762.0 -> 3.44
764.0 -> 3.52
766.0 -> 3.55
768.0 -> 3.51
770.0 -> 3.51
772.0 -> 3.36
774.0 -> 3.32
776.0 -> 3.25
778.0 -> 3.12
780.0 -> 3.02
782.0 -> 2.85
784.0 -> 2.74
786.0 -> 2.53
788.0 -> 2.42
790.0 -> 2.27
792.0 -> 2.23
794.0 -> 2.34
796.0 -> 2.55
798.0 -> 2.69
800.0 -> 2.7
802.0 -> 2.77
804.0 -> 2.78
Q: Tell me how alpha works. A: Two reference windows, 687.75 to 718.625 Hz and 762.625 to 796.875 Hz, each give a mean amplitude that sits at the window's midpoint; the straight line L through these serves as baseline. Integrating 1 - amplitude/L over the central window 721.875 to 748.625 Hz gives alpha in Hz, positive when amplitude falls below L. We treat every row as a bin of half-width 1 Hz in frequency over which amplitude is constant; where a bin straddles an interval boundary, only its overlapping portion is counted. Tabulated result 1.6 Hz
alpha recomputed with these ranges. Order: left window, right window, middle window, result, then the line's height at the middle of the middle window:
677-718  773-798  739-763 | -4.25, 2.59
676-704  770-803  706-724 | 5.38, 2.67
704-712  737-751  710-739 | 4.53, 2.42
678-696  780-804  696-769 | 1.90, 2.63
